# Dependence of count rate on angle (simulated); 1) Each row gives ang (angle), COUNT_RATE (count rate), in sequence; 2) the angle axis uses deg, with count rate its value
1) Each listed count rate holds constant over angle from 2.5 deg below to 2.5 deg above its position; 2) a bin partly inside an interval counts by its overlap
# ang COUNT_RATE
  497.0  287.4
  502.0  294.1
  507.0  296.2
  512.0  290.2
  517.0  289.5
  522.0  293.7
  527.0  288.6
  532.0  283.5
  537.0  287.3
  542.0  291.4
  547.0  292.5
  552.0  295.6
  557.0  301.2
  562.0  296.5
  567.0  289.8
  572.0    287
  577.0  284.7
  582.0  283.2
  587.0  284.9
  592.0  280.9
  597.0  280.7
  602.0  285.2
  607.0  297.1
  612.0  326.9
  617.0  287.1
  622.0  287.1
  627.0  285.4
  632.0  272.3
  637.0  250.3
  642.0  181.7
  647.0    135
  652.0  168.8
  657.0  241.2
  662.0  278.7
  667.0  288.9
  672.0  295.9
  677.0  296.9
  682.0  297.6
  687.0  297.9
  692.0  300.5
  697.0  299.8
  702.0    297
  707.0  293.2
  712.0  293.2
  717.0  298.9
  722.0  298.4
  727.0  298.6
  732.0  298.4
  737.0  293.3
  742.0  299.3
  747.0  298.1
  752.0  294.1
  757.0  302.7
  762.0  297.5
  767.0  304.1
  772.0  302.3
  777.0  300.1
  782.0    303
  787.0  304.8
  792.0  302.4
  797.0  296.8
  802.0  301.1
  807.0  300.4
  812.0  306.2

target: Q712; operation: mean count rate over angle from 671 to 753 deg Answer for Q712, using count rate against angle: 297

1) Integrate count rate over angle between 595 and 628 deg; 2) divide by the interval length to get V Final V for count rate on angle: 293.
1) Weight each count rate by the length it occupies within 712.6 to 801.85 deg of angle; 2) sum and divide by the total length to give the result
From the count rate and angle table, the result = 299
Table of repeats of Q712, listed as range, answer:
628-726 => 268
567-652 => 267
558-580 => 290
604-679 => 259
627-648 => 224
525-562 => 292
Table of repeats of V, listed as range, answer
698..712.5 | 295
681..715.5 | 297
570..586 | 285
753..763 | 300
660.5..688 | 293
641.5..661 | 189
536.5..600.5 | 289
